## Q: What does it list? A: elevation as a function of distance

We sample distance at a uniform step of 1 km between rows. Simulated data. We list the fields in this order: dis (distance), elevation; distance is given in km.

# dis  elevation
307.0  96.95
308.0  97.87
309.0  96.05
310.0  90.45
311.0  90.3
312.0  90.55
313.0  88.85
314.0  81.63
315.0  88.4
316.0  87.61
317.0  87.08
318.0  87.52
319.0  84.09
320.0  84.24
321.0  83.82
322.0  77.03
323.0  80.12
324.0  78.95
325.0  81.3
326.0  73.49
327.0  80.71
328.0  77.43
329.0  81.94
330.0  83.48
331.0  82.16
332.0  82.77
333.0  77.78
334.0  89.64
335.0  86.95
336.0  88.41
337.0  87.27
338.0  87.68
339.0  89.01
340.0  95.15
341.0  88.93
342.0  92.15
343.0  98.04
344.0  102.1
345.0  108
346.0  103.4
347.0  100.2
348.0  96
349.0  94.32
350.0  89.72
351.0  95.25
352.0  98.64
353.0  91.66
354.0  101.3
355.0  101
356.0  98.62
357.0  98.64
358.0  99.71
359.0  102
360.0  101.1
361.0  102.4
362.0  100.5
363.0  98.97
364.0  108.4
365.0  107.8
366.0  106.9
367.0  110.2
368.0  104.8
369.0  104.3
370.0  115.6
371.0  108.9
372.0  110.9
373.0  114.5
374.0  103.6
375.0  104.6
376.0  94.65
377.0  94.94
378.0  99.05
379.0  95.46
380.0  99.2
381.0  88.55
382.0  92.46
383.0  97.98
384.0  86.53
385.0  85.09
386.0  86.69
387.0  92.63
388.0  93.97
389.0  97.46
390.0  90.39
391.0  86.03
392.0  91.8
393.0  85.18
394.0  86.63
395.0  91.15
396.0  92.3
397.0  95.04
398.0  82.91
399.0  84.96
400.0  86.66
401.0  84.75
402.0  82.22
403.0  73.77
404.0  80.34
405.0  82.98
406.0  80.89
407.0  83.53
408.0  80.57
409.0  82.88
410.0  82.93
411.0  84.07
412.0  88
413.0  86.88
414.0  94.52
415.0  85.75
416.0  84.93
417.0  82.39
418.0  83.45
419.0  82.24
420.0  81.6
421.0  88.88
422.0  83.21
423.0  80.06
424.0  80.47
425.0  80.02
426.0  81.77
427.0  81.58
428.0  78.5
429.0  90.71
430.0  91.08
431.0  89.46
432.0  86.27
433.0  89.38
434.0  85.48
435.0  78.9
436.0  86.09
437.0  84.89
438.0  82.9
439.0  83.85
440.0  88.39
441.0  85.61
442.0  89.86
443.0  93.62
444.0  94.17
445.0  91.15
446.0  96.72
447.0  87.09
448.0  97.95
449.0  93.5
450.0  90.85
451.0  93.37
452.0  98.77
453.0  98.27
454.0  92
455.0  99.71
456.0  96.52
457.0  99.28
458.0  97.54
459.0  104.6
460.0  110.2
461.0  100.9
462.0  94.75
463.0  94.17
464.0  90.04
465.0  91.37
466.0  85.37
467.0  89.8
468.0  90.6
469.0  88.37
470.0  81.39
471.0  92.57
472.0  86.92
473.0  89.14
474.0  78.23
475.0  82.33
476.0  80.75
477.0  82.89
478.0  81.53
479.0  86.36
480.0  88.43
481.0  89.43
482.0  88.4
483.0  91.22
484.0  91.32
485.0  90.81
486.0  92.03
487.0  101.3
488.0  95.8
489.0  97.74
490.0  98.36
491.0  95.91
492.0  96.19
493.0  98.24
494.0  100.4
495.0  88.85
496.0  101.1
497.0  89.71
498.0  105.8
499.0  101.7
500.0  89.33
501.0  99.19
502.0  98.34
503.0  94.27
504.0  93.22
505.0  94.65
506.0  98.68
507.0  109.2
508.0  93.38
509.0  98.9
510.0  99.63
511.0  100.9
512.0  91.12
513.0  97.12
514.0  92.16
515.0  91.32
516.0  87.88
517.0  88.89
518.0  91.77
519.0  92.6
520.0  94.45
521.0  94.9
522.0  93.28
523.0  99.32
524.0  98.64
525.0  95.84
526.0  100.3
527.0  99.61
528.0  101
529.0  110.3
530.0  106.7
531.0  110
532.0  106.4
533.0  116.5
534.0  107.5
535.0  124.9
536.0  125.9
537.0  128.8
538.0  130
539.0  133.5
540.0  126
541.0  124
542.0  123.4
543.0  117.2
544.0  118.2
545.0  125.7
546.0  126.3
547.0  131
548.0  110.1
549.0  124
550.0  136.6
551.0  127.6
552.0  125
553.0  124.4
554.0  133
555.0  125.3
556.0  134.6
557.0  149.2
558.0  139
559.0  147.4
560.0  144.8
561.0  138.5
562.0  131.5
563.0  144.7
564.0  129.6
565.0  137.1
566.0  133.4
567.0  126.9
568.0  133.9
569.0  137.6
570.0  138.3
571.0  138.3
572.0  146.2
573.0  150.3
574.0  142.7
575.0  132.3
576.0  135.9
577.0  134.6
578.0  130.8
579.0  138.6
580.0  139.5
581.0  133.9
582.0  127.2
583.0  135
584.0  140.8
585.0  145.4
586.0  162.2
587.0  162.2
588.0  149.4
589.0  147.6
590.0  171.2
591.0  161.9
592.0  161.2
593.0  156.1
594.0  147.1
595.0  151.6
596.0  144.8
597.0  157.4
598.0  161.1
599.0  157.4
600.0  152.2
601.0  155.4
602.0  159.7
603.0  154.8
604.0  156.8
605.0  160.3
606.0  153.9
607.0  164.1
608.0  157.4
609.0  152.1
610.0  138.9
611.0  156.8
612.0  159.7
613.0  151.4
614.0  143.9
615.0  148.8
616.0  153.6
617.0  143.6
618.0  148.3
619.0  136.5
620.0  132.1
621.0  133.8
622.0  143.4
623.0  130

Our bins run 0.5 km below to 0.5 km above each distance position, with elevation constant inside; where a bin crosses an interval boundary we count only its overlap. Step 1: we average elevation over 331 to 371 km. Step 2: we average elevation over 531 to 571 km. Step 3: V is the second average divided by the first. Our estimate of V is 1.32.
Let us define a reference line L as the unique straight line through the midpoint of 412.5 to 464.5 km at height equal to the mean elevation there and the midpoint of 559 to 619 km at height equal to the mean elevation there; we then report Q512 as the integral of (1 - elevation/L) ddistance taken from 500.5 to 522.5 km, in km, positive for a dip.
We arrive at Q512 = 4.1 km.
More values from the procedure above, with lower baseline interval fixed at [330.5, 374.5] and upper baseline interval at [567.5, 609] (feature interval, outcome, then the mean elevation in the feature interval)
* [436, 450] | 3.30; 89.9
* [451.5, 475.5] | 5.67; 93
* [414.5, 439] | 6.43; 84.2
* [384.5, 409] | 4.81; 86.5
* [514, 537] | 5.64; 102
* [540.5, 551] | 1.18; 124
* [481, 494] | 3.30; 94.8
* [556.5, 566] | 0.19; 140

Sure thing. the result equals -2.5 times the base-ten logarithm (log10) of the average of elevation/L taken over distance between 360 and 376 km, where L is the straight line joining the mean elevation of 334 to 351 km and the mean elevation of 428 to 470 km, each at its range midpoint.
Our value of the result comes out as -0.138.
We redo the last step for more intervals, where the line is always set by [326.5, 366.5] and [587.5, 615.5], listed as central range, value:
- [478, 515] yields 0.34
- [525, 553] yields 0.18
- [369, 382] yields -0.01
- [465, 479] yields 0.40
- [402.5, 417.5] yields 0.29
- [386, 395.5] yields 0.16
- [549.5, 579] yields 0.07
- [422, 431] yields 0.33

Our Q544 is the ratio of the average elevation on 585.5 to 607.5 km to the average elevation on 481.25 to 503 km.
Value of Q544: 1.6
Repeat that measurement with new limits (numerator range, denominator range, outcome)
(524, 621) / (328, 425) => 1.49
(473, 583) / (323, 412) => 1.21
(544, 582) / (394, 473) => 1.52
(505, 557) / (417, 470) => 1.24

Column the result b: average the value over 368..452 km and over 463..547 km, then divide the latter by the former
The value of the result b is 1.11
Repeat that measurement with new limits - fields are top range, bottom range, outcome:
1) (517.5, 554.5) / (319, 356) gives 1.28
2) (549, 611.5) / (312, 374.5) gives 1.54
